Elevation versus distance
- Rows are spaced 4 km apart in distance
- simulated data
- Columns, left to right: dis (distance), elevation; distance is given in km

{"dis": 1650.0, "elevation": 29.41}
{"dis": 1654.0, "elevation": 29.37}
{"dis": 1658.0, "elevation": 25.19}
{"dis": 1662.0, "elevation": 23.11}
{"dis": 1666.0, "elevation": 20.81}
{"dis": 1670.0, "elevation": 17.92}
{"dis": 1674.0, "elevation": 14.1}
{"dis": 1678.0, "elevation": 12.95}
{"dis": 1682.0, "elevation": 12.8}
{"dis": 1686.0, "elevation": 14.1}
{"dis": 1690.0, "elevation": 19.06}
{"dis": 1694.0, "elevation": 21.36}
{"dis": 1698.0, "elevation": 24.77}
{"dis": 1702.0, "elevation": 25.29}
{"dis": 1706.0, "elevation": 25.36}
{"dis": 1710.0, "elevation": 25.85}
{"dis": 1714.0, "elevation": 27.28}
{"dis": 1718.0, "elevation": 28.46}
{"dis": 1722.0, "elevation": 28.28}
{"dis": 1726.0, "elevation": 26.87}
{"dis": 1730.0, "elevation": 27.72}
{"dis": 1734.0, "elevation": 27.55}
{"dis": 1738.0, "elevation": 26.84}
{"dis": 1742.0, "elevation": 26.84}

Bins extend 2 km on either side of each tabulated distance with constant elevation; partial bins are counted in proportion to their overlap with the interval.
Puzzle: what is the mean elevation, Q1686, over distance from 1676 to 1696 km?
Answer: 16.1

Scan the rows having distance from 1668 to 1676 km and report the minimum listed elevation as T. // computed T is 14.1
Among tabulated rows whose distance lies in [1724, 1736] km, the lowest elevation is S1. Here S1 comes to 26.87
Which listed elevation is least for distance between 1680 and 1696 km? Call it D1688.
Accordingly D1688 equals 12.8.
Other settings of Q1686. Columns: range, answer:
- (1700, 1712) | 25.5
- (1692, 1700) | 23.1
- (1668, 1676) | 16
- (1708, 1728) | 27.3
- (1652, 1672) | 23.3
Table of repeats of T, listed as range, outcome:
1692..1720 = 21.36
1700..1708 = 25.29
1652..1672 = 17.92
